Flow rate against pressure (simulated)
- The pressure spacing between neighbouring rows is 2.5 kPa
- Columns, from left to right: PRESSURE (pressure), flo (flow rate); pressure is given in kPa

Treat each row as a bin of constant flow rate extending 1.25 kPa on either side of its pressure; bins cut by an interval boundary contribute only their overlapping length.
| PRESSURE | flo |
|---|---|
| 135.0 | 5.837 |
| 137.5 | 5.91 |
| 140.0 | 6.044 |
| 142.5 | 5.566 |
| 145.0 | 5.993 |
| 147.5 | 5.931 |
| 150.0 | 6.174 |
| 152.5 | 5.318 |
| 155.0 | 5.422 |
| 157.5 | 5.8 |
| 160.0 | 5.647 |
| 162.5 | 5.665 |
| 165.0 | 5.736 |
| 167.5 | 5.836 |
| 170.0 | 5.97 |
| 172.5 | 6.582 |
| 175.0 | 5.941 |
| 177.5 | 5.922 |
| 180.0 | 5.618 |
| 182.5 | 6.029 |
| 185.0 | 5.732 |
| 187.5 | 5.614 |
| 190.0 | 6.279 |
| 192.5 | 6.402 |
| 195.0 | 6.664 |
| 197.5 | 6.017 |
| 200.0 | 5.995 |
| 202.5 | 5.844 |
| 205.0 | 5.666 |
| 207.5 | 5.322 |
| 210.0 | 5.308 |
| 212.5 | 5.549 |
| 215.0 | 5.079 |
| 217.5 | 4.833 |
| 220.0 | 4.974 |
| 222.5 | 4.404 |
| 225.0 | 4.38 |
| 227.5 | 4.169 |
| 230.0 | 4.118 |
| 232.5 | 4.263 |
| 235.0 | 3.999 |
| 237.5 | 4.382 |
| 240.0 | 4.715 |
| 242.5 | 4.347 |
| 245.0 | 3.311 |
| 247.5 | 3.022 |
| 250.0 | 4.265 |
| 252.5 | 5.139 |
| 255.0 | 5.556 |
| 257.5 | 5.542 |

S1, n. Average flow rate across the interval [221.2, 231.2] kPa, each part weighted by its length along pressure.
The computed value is 4.27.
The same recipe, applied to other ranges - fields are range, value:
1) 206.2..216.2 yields 5.32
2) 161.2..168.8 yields 5.75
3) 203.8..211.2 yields 5.43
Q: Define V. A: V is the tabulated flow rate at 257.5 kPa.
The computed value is 5.542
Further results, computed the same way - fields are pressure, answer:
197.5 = 6.017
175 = 5.941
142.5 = 5.566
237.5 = 4.382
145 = 5.993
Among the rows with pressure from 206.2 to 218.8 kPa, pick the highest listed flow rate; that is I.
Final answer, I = 5.549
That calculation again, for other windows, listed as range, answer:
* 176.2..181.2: 5.922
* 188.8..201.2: 6.664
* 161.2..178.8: 6.582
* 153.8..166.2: 5.8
